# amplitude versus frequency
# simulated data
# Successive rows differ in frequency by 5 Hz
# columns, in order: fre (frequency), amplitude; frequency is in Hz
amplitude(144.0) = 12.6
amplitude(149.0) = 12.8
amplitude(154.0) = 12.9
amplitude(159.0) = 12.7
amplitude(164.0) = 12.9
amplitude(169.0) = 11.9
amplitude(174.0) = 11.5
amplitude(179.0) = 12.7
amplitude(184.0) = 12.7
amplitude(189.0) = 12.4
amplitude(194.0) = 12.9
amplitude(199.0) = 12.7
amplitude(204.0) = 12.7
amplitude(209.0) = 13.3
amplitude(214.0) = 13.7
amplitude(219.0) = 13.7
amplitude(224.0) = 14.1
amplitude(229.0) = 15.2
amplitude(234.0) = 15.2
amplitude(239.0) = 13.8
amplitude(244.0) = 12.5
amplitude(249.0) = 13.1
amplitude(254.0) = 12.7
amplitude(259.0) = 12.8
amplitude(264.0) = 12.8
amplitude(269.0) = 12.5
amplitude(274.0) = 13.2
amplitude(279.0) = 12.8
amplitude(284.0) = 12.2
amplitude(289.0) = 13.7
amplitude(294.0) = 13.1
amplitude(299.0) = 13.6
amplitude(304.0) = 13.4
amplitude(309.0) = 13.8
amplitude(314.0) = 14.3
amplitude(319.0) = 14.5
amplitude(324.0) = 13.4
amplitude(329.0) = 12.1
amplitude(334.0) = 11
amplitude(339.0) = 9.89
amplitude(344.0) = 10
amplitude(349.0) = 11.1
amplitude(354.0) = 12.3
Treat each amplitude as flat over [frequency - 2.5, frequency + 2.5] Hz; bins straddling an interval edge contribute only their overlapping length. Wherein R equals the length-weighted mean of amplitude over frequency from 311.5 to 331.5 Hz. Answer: 13.6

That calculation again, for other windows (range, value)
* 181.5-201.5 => 12.7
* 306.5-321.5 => 14.2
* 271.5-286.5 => 12.7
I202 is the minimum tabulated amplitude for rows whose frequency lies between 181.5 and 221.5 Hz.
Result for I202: 12.4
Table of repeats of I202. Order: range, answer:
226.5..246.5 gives 12.5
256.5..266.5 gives 12.8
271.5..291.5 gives 12.2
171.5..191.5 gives 11.5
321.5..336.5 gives 11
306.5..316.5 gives 13.8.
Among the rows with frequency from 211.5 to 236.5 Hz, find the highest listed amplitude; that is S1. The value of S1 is 15.2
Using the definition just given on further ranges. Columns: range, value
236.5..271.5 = 13.8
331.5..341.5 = 11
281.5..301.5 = 13.7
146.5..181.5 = 12.9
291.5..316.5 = 14.3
